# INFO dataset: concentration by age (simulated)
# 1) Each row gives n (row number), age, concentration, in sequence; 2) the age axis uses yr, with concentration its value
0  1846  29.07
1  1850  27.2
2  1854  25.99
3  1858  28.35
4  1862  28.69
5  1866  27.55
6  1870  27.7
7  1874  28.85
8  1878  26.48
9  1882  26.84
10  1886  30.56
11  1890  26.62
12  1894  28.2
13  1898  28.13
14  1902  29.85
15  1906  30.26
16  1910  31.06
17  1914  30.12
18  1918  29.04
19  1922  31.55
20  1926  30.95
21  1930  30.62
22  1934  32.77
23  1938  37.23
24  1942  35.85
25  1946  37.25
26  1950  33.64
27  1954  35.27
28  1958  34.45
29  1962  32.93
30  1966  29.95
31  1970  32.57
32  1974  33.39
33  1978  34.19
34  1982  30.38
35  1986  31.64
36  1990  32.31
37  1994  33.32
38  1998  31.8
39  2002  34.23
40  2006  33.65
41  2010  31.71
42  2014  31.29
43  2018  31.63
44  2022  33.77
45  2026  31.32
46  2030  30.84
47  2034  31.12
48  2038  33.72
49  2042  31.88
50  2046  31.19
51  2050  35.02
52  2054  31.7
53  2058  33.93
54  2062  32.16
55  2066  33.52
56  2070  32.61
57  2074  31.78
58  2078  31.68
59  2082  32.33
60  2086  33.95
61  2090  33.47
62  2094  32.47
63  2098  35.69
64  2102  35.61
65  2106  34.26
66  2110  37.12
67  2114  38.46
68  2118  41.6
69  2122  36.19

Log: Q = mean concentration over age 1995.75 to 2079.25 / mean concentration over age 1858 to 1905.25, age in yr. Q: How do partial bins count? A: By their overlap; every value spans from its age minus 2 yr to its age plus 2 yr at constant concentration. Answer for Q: 1.15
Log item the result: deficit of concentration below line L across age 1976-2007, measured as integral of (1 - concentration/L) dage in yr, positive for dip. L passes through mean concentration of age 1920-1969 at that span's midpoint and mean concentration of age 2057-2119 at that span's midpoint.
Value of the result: 1.03 yr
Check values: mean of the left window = 33.5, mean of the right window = 34.3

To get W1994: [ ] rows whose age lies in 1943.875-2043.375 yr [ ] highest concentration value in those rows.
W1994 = 37.25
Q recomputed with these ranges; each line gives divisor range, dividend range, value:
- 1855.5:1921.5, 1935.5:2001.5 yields 1.17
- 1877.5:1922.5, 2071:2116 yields 1.18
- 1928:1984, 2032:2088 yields 0.97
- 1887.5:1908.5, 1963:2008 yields 1.13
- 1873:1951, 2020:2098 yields 1.06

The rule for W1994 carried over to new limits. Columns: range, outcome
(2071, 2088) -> 33.95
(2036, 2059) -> 35.02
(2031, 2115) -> 38.46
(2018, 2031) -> 33.77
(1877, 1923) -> 31.55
